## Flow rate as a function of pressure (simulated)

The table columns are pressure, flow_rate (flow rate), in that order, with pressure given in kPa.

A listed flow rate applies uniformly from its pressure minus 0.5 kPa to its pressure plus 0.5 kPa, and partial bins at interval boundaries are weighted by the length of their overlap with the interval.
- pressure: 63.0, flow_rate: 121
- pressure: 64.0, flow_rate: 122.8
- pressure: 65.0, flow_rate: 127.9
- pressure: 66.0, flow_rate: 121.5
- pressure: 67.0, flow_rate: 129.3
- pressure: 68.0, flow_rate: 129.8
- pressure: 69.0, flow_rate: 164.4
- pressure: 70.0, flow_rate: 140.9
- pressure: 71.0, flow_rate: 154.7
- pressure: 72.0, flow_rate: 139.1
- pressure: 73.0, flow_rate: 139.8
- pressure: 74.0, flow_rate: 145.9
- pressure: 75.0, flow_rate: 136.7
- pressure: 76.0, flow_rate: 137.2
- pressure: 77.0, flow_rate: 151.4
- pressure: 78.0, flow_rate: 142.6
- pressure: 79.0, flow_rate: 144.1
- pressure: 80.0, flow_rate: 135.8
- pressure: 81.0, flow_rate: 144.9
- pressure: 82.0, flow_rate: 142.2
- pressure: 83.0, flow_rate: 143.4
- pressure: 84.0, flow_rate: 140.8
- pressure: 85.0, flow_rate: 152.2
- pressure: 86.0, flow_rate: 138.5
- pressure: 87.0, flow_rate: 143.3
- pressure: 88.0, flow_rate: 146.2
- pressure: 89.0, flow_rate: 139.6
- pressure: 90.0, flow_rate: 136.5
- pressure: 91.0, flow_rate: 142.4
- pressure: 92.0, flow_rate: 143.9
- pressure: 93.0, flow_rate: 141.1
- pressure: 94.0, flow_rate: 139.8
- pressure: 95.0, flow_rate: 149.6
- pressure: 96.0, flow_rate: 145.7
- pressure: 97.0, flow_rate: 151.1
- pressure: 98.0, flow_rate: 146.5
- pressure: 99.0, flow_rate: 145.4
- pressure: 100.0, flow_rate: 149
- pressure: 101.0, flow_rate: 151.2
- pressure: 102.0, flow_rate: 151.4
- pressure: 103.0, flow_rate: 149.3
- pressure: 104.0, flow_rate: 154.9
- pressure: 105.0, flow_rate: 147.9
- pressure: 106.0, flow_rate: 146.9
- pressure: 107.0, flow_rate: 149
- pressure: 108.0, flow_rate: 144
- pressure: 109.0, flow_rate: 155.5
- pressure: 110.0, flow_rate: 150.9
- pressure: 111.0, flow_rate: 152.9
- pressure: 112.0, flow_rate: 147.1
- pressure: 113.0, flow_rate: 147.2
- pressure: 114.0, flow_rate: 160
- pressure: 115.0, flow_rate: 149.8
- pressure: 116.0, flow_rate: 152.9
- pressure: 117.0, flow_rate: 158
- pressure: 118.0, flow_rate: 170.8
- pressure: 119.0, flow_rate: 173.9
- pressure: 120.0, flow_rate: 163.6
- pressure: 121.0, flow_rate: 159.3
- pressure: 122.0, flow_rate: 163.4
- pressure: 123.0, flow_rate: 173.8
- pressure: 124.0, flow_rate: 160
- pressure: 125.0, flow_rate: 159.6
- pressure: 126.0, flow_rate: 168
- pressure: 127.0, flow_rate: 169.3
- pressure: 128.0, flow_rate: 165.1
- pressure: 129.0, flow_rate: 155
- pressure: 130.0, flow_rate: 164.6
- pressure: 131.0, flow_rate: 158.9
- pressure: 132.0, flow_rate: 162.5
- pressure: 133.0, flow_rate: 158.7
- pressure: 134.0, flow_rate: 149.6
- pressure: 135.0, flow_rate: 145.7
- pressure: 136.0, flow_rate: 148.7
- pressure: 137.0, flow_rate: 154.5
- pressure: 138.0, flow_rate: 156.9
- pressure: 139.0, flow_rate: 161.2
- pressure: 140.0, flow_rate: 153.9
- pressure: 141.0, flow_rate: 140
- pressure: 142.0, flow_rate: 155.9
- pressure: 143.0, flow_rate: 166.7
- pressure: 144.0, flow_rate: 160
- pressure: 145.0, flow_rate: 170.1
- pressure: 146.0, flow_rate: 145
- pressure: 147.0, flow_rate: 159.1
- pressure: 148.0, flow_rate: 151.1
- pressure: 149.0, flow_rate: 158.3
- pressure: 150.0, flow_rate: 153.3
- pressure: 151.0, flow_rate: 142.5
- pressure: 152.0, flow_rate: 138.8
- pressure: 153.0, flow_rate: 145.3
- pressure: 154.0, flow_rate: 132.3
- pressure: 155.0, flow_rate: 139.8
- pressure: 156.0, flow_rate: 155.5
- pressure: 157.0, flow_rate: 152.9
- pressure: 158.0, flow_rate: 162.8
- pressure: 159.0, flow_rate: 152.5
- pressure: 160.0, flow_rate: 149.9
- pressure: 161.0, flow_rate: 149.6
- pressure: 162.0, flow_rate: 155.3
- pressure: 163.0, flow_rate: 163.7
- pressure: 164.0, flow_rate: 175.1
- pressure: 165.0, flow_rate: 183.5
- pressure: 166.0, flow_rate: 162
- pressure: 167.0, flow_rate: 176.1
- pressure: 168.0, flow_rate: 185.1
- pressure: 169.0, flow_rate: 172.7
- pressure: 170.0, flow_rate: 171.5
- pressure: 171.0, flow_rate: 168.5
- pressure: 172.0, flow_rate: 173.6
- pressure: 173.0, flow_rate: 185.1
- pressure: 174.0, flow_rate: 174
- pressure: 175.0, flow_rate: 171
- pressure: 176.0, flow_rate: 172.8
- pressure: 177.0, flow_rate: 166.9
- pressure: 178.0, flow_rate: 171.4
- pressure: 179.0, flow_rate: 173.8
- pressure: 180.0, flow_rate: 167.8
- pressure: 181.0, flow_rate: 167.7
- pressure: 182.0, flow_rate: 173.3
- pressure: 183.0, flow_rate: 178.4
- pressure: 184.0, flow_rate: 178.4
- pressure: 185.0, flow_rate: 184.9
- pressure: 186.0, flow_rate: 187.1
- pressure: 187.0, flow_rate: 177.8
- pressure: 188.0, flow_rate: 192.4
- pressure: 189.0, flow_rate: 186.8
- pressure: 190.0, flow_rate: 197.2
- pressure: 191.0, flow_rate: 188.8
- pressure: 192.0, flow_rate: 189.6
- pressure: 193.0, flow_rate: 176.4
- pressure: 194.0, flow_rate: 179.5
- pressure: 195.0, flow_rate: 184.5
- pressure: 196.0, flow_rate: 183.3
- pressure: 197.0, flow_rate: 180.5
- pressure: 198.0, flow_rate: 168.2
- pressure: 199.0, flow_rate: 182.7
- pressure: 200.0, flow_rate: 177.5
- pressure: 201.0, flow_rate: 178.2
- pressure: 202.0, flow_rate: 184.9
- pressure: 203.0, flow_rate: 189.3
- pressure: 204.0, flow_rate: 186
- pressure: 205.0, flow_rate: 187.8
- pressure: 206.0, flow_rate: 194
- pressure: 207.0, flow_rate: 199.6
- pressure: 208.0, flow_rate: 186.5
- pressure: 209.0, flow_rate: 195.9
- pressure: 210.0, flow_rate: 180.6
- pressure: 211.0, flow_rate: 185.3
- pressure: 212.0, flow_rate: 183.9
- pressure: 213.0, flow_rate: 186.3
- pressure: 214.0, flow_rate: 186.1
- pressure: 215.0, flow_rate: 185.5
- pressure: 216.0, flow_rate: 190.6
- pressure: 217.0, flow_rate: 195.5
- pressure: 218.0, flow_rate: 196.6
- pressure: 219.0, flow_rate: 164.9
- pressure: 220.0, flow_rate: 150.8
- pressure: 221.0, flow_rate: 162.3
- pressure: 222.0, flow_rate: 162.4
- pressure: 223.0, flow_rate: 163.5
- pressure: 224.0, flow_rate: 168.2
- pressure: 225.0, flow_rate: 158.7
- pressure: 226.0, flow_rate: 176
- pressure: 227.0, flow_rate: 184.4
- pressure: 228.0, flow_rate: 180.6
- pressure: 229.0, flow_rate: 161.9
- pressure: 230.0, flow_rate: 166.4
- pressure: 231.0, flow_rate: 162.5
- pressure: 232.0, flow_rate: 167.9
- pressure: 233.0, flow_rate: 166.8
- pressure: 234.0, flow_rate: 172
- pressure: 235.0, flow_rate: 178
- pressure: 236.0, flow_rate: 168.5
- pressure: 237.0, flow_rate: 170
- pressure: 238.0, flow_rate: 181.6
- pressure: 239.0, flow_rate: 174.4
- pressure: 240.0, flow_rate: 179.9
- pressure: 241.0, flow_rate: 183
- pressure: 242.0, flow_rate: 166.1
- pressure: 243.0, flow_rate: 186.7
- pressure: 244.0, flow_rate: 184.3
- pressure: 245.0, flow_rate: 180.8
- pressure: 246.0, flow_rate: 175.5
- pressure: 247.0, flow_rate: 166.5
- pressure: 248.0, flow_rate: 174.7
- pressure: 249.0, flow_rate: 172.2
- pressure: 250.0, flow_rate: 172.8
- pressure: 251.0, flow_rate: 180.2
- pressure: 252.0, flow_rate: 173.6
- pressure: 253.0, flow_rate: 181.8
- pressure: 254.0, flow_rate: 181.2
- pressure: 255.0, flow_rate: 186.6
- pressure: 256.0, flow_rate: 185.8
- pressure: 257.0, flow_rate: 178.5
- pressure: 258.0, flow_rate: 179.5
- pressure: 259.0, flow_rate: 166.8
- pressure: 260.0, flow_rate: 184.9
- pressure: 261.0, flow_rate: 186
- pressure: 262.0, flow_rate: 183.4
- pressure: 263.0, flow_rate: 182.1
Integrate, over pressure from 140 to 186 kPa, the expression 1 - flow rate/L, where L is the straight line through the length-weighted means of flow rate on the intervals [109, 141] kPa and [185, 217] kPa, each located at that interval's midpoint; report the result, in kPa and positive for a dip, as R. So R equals 2.40 kPa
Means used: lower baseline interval 158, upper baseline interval 186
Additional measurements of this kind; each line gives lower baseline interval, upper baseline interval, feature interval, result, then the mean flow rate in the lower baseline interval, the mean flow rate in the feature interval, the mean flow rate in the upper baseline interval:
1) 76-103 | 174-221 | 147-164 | 1.6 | 145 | 151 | 182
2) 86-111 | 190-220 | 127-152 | 0.9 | 147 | 156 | 185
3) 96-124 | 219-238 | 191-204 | -1.4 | 154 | 182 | 168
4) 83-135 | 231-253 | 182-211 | -3.0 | 153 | 185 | 175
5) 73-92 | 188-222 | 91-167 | 1.5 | 142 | 155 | 184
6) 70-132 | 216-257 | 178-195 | -1.6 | 151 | 181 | 174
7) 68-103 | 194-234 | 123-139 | -0.3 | 144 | 159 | 179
